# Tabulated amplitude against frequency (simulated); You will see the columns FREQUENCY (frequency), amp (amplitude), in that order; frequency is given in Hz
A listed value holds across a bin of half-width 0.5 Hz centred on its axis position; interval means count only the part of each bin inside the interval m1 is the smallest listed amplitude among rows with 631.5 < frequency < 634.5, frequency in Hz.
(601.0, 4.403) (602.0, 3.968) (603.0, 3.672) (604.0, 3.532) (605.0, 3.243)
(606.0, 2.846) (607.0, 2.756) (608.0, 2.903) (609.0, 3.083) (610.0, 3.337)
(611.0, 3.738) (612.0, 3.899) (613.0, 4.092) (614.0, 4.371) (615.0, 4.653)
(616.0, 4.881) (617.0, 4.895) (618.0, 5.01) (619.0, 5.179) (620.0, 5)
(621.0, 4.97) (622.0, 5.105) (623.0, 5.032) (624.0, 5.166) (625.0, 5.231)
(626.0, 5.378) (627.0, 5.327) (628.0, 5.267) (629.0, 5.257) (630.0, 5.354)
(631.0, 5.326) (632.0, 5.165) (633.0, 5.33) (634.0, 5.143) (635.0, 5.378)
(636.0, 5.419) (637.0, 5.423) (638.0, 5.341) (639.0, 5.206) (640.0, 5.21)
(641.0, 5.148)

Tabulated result 5.143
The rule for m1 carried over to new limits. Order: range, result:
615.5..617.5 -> 4.881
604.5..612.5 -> 2.756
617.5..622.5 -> 4.97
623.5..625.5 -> 5.166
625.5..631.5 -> 5.257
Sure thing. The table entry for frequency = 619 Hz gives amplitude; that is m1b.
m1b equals 5.179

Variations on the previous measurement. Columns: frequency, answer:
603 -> 3.672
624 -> 5.166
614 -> 4.371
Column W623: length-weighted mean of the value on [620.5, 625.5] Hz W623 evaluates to 5.1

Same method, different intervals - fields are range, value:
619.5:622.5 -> 5.02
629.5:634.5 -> 5.26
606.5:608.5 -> 2.83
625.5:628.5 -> 5.32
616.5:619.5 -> 5.03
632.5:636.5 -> 5.32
